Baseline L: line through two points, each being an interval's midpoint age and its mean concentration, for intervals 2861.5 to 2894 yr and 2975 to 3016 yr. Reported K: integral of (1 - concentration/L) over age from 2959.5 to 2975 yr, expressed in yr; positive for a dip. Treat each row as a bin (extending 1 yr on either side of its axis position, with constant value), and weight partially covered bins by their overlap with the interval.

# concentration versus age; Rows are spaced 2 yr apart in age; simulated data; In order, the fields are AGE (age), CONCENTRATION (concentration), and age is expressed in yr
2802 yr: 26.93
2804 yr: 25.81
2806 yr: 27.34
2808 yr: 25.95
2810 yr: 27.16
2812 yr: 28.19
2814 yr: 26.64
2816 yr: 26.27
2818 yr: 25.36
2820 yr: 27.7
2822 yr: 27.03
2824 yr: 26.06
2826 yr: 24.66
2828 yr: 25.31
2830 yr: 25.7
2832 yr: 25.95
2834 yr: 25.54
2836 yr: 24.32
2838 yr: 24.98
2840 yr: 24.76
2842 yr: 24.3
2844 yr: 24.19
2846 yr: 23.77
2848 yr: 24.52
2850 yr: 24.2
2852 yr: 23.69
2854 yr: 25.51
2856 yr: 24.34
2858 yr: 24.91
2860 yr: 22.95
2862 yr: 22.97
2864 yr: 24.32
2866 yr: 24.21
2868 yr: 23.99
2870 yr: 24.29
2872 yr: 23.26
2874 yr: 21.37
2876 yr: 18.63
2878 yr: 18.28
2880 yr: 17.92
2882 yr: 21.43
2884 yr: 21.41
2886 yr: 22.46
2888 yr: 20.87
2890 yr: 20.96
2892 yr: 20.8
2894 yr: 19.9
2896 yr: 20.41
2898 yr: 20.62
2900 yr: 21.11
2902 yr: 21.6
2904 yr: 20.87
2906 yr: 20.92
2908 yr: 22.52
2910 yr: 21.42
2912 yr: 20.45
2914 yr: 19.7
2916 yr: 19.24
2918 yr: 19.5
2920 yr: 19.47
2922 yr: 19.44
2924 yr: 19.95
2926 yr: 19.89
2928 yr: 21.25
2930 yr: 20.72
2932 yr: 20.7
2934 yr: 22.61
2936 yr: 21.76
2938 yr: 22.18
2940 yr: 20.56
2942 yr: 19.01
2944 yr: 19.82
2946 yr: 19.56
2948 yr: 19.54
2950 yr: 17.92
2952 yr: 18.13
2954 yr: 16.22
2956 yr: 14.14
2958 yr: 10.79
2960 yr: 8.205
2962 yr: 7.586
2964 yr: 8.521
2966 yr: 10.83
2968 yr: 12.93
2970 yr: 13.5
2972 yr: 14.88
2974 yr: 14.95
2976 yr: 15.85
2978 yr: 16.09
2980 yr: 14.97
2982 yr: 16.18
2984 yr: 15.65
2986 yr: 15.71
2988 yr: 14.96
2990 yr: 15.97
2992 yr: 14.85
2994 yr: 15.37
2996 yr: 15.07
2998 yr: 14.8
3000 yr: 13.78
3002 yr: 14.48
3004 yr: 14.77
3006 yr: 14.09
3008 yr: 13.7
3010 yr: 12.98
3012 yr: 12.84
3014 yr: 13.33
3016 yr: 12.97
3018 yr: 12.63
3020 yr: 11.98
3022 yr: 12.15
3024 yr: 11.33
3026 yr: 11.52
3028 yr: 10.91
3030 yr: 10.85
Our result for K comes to 4.55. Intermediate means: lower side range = 21.6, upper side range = 14.7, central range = 11.5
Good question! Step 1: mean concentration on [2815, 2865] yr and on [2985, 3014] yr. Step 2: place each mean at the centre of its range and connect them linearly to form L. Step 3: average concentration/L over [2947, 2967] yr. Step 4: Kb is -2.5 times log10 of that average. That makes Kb 0.299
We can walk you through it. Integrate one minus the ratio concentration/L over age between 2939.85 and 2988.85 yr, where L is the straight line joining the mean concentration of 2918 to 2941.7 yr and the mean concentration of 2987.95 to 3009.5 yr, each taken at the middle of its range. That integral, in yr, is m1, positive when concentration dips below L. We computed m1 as 7.5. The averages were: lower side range 20.7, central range 15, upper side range 14.7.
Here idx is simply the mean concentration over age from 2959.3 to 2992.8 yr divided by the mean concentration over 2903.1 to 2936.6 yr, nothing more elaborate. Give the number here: 0.66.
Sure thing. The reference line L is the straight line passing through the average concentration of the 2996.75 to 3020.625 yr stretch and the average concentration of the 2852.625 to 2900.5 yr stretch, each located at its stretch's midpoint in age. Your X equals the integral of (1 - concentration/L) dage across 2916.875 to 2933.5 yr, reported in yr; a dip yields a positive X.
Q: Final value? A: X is -1.2 yr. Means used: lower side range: 22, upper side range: 13.6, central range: 20.2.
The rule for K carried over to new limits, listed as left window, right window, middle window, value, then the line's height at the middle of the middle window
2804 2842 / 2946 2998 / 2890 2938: -4.57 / 19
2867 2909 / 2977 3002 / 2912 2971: 2.43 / 18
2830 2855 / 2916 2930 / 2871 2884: 1.36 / 22.6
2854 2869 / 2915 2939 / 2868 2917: 3.23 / 22.4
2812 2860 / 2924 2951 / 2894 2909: 0.71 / 22.1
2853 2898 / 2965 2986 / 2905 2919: -0.87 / 19.3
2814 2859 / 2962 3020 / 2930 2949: -3.10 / 17.7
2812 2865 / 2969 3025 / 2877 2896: 1.16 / 21.8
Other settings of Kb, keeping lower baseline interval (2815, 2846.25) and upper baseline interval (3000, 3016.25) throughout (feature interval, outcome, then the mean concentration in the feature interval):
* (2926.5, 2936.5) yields -0.140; 21.3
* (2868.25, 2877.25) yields 0.033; 22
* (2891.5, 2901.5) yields 0.023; 20.6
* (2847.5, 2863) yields -0.015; 24.1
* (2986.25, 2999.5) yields -0.033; 15.1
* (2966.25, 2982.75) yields 0.082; 14.7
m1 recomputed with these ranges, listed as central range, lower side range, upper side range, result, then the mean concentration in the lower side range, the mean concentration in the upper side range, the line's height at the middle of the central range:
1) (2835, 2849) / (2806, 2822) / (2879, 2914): 0.2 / 26.8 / 20.9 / 24.8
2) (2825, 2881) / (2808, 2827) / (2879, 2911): 0.8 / 26.5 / 21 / 24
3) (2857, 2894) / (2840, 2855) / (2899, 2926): 1.3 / 24.3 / 20.5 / 22.7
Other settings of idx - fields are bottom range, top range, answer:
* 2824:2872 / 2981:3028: 0.57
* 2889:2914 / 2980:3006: 0.72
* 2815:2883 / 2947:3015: 0.59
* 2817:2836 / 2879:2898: 0.80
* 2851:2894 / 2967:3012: 0.66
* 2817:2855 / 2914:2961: 0.75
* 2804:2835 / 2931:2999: 0.60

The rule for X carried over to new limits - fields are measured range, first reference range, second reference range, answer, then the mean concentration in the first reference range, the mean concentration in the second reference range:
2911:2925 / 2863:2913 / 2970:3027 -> -0.2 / 21.4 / 14.2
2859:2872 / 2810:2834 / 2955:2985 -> -0.8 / 26.3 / 13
